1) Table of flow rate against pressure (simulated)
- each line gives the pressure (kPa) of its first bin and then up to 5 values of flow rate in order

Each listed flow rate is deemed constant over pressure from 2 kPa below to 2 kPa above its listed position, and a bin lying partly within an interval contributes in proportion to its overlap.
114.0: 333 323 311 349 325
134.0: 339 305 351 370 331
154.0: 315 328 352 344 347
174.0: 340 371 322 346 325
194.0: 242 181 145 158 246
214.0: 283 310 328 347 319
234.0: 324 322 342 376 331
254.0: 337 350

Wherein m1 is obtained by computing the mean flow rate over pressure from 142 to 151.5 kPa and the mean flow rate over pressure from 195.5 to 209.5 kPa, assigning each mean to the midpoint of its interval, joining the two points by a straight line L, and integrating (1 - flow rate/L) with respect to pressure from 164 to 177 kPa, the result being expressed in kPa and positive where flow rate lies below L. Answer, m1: -3.4 kPa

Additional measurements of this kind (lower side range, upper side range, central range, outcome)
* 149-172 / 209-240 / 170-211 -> 6.8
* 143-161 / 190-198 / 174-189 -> -3.8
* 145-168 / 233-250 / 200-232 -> 6.9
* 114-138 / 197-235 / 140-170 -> -3.4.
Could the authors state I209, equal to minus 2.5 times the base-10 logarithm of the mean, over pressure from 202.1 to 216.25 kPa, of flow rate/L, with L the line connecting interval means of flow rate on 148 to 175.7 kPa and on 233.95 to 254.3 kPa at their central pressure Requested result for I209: 0.47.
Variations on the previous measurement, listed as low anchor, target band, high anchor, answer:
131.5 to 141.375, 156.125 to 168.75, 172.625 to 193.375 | -0.036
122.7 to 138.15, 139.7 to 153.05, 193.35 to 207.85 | -0.174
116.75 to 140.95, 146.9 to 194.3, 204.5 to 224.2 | -0.125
